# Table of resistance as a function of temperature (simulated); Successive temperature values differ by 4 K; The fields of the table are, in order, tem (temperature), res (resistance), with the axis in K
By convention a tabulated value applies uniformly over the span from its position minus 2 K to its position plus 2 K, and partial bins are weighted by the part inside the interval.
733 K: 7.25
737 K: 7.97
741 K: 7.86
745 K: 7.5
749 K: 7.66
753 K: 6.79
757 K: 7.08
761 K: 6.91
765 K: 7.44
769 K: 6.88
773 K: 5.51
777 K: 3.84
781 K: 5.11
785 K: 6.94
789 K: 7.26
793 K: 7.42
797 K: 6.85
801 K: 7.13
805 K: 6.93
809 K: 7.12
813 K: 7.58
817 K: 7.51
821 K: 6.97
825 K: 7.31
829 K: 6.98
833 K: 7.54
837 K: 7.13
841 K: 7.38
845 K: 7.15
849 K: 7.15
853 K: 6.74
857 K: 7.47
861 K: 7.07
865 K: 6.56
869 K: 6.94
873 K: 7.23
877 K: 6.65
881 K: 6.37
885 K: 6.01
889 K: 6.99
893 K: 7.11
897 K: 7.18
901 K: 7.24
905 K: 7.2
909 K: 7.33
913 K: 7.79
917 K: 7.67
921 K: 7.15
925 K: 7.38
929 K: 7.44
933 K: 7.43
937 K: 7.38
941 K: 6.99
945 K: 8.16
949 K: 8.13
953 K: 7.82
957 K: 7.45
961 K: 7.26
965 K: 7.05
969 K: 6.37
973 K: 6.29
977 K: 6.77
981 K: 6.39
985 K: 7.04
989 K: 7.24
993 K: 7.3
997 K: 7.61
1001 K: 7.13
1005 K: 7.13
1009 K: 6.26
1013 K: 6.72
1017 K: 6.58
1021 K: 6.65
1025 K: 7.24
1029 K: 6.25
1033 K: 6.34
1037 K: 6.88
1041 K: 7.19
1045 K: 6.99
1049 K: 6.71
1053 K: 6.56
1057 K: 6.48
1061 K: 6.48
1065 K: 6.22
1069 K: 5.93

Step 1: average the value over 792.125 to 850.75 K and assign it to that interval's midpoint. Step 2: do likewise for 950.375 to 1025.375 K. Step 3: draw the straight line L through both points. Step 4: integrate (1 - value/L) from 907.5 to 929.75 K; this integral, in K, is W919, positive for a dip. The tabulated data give -1.3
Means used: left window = 7.21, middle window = 7.46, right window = 6.97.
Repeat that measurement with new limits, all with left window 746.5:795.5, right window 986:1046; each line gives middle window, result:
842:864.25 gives -1.36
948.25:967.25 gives -1.84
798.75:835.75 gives -3.25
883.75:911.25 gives -1.20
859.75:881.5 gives -0.36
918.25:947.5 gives -2.77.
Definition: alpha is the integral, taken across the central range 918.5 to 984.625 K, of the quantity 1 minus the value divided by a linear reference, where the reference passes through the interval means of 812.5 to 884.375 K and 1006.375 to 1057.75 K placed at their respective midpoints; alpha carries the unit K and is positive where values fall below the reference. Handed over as -3.5 K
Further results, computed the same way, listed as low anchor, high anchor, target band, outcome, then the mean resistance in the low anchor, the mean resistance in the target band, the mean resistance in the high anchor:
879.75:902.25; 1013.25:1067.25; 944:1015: -4.01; 6.82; 7.1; 6.66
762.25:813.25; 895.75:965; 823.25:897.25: 0.35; 6.59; 6.99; 7.46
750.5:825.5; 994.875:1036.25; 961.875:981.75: 0.48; 6.76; 6.62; 6.8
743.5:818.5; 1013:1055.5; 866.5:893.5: 0.17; 6.8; 6.73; 6.74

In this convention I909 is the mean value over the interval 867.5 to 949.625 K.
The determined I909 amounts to 7.21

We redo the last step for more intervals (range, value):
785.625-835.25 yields 7.21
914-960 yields 7.54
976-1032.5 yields 6.87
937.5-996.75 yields 7.18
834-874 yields 7.09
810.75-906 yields 7.06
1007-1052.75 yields 6.7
